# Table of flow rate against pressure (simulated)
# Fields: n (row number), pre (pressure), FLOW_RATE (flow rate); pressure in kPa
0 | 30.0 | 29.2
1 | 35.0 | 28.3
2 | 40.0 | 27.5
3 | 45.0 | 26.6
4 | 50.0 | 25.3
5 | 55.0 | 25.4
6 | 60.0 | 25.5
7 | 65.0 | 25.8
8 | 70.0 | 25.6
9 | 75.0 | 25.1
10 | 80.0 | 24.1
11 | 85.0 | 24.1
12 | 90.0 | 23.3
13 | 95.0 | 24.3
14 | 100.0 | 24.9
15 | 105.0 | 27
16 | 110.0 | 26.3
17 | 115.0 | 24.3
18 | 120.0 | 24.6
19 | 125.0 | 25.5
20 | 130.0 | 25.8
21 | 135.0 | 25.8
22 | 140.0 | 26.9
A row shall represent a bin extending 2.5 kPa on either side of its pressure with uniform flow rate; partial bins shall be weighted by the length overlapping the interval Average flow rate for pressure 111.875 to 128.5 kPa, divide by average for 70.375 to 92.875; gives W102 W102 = 1.03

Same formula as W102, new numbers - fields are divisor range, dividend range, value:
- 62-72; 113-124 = 0.96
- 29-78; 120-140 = 0.98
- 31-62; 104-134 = 0.96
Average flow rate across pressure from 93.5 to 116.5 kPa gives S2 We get 25.5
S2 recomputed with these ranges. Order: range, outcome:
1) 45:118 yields 25.1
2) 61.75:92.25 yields 24.7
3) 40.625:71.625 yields 25.8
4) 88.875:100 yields 24.1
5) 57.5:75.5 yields 25.5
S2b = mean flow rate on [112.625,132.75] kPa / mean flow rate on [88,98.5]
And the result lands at 1.05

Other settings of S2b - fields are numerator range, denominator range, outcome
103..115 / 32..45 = 0.94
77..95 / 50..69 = 0.94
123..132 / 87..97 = 1.08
